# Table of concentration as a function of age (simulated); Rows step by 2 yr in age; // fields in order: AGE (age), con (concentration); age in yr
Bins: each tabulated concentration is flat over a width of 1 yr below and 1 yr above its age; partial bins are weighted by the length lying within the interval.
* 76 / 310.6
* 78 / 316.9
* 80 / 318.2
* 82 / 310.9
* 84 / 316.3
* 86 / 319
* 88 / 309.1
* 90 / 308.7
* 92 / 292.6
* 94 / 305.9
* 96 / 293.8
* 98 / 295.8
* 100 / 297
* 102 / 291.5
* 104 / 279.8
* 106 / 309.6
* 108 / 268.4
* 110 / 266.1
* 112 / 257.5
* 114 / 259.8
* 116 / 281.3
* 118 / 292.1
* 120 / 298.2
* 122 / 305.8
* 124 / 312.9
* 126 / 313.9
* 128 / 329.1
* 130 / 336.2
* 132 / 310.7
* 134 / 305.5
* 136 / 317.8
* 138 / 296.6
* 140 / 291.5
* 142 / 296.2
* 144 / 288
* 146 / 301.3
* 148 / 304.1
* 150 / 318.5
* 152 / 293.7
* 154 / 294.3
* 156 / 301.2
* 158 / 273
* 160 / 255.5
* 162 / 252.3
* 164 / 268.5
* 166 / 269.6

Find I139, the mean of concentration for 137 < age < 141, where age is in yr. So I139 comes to 294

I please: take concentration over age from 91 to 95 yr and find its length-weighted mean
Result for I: 299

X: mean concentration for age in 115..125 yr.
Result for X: 298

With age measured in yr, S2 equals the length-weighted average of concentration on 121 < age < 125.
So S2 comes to 309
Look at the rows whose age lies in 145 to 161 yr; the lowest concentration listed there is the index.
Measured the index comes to 255.5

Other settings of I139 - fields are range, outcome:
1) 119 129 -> 312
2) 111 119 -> 273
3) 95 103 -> 295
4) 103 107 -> 295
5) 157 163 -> 260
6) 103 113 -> 276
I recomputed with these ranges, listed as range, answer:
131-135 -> 308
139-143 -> 294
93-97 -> 300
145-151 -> 308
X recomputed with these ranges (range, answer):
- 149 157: 302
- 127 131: 333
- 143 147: 295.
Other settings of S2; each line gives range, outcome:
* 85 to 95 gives 307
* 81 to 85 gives 314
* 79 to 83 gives 315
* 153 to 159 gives 290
